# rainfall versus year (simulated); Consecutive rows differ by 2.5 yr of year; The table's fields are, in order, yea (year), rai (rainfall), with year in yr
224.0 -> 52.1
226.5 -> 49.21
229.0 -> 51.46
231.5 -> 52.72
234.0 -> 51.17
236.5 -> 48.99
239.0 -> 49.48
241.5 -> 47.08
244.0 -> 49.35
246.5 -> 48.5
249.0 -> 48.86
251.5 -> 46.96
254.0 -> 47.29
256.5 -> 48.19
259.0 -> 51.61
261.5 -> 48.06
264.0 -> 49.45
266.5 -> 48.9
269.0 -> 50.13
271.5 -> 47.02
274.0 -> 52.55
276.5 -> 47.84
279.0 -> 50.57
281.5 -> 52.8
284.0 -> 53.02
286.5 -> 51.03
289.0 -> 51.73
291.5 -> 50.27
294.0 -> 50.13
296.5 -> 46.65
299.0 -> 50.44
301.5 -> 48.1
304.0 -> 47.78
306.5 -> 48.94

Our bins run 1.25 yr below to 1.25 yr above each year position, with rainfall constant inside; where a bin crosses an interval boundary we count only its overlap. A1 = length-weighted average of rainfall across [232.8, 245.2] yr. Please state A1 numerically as 49.2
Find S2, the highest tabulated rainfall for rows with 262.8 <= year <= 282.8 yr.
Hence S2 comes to 52.8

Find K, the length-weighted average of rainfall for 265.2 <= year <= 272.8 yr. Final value 48.7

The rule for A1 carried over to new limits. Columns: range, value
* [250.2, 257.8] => 47.5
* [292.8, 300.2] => 49.1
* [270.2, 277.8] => 49.2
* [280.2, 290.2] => 52.1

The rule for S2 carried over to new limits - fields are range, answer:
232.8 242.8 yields 51.17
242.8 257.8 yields 49.35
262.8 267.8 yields 49.45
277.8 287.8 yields 53.02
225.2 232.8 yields 52.72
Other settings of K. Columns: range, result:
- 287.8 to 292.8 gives 51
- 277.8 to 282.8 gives 51.7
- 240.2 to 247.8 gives 48.3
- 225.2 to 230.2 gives 50.3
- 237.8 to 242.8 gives 48.3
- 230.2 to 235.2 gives 51.9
